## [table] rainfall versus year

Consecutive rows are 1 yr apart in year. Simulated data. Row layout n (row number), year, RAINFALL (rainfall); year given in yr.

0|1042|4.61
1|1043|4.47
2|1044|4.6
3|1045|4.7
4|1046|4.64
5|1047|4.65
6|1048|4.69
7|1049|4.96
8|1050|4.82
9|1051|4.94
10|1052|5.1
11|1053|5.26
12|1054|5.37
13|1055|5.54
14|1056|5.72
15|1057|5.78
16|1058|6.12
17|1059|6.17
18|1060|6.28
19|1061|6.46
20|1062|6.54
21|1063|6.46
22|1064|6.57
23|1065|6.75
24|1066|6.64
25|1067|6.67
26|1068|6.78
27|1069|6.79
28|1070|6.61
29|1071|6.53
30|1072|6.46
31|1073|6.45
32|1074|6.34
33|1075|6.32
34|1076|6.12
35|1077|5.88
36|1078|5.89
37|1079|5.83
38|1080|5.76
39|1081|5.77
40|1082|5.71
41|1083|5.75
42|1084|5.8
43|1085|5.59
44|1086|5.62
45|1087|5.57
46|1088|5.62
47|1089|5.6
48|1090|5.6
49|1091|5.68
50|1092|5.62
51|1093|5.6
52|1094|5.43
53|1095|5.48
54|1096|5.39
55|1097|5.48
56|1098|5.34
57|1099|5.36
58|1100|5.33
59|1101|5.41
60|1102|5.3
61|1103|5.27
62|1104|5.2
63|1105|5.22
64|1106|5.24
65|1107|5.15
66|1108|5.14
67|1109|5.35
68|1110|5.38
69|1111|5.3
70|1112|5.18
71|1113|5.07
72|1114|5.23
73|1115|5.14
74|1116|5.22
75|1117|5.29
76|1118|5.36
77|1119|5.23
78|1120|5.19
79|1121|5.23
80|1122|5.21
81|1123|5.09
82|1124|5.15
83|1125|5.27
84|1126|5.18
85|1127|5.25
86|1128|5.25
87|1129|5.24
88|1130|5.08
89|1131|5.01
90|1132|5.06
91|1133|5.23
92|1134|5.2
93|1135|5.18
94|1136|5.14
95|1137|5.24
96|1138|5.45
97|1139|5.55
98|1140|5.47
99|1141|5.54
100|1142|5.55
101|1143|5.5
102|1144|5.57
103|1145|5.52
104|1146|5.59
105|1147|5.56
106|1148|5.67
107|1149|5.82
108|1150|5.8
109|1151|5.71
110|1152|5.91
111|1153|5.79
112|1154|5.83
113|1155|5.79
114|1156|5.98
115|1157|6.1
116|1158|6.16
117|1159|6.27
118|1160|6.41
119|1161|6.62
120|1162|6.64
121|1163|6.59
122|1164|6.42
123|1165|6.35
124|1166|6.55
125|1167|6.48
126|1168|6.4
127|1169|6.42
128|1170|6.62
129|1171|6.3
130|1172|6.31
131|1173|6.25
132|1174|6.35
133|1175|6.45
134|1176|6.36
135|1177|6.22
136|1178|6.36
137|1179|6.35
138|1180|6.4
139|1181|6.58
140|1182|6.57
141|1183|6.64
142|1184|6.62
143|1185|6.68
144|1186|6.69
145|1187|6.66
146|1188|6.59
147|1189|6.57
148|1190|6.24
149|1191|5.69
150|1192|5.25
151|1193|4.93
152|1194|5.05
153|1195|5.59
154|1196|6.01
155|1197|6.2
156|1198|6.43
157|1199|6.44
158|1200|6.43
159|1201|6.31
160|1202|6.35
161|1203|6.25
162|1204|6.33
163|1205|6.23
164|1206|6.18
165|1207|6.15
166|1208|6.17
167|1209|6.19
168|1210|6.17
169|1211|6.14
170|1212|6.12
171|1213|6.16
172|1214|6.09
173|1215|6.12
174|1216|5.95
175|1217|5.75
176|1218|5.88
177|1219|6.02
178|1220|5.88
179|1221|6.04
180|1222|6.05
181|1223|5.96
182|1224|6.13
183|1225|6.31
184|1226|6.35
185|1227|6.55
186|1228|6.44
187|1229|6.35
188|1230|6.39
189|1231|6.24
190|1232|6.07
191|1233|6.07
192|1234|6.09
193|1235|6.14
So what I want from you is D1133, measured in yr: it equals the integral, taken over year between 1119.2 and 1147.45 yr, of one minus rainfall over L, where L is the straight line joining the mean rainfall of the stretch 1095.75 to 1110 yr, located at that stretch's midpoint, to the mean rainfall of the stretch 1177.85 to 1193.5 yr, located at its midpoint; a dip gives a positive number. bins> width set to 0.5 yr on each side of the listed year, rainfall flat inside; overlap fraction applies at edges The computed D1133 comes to 1.8 yr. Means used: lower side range 5.3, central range 5.3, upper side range 6.3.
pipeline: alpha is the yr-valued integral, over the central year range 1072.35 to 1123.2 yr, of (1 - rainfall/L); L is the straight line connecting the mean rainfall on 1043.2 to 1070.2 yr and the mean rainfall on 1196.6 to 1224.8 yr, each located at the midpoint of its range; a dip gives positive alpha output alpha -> 3.0 yr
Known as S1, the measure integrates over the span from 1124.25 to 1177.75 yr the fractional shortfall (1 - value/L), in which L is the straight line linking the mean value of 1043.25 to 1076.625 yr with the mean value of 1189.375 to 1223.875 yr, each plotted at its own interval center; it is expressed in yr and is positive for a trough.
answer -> 1.2 yr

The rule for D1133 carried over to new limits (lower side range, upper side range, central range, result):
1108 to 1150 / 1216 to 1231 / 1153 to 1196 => -4.14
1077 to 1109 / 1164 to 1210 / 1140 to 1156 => 0.74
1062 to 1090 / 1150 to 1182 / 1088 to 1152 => 8.81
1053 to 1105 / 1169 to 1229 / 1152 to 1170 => -0.51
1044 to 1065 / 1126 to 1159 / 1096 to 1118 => 1.05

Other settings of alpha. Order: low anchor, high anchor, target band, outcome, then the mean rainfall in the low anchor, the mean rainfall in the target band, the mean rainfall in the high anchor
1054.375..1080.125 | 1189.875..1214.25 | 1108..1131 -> 3.6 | 6.29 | 5.22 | 6.04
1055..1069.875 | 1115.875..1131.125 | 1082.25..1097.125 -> 0.7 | 6.39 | 5.59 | 5.21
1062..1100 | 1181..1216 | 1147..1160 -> 0.4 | 5.97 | 5.91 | 6.19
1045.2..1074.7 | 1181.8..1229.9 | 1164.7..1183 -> -0.9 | 5.92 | 6.41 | 6.16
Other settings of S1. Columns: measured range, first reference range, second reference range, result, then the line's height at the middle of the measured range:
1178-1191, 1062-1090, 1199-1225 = -0.8 yr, 6.13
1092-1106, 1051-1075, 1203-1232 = 1.9 yr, 6.2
